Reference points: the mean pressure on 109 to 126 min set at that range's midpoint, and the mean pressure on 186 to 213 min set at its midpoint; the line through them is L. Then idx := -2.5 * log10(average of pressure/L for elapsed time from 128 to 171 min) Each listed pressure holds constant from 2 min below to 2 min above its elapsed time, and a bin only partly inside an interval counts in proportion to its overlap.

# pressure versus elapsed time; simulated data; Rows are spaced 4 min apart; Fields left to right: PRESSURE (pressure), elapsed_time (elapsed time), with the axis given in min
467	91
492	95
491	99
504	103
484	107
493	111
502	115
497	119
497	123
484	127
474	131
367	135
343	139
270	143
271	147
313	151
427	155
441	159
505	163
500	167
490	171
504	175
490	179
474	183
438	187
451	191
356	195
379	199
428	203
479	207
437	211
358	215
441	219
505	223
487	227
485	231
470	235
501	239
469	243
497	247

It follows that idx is 0.17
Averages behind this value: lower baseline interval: 496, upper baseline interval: 423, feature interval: 398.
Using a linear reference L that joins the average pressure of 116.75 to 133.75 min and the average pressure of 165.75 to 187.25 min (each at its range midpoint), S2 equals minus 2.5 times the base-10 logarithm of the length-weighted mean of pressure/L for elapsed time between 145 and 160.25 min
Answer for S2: 0.325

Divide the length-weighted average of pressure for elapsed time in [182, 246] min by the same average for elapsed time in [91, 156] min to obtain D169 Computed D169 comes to 1.03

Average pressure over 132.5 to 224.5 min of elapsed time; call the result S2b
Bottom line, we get 420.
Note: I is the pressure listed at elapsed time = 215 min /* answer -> 358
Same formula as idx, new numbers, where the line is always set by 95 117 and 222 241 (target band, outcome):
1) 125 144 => 0.24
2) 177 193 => 0.06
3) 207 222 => 0.15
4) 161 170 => -0.02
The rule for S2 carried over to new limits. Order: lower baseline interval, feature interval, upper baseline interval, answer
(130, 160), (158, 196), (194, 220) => -0.21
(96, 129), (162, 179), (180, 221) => -0.11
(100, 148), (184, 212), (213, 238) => 0.07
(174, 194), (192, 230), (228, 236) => 0.10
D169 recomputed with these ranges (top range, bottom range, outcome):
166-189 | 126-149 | 1.33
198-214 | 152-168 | 0.94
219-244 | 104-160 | 1.15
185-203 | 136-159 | 1.21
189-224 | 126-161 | 1.13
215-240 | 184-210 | 1.11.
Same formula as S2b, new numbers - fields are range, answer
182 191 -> 453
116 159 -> 399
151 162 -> 418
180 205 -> 424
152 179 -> 473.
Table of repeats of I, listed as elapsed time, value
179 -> 490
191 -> 451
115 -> 502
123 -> 497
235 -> 470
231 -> 485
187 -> 438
